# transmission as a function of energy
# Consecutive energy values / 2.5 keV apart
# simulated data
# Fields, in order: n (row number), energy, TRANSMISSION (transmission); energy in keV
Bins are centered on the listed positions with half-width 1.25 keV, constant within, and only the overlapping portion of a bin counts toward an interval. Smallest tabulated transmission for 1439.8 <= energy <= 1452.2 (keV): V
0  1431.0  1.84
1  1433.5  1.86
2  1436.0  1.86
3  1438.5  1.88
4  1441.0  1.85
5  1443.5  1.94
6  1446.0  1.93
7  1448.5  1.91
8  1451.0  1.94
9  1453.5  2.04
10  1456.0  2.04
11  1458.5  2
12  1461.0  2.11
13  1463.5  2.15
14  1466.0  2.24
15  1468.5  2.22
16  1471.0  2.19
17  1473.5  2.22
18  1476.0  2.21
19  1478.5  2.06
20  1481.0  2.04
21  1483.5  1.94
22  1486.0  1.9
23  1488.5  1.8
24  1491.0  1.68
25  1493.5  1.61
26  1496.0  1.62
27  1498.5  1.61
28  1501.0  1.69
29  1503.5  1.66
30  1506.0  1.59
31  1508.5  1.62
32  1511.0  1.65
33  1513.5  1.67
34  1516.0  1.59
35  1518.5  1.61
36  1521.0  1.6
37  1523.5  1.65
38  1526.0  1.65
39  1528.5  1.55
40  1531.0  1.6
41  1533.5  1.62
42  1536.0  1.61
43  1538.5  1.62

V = 1.85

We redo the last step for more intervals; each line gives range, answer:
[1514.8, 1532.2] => 1.55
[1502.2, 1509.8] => 1.59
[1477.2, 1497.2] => 1.61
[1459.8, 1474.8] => 2.11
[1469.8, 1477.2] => 2.19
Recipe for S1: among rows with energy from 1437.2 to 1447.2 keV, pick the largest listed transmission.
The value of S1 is 1.94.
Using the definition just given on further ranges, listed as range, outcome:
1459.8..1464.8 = 2.15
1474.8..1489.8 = 2.21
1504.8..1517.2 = 1.67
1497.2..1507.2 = 1.69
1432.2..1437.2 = 1.86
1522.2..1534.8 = 1.65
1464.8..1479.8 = 2.24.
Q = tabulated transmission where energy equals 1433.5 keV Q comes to 1.86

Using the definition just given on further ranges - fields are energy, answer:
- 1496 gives 1.62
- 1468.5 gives 2.22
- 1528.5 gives 1.55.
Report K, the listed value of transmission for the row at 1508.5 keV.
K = 1.62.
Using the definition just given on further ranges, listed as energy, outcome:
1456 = 2.04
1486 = 1.9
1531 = 1.6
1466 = 2.24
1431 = 1.84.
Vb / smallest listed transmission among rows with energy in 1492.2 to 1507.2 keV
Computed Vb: 1.59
